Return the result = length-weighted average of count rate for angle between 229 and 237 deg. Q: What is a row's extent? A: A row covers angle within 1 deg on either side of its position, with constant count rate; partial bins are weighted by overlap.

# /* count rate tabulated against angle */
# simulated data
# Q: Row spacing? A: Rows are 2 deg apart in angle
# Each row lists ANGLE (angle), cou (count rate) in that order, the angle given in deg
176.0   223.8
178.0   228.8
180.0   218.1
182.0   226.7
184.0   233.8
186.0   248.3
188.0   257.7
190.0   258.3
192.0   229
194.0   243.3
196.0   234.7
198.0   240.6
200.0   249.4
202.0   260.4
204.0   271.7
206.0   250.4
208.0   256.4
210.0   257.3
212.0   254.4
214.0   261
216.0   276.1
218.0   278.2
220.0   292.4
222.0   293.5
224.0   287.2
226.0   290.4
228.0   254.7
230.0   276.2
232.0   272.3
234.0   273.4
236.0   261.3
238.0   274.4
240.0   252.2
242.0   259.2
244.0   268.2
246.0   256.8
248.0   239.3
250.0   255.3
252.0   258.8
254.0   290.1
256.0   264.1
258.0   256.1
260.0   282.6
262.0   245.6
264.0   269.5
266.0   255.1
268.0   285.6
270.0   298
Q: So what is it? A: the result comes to 271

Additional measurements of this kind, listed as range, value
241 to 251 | 256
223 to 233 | 276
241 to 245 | 264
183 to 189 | 247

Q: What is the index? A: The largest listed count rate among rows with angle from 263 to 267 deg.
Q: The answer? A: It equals 269.5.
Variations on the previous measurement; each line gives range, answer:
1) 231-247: 274.4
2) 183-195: 258.3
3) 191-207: 271.7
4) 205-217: 276.1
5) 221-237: 293.5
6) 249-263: 290.1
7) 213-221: 292.4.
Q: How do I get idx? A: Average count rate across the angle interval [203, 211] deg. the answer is 259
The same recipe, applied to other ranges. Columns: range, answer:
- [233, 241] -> 265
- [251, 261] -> 270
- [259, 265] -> 266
